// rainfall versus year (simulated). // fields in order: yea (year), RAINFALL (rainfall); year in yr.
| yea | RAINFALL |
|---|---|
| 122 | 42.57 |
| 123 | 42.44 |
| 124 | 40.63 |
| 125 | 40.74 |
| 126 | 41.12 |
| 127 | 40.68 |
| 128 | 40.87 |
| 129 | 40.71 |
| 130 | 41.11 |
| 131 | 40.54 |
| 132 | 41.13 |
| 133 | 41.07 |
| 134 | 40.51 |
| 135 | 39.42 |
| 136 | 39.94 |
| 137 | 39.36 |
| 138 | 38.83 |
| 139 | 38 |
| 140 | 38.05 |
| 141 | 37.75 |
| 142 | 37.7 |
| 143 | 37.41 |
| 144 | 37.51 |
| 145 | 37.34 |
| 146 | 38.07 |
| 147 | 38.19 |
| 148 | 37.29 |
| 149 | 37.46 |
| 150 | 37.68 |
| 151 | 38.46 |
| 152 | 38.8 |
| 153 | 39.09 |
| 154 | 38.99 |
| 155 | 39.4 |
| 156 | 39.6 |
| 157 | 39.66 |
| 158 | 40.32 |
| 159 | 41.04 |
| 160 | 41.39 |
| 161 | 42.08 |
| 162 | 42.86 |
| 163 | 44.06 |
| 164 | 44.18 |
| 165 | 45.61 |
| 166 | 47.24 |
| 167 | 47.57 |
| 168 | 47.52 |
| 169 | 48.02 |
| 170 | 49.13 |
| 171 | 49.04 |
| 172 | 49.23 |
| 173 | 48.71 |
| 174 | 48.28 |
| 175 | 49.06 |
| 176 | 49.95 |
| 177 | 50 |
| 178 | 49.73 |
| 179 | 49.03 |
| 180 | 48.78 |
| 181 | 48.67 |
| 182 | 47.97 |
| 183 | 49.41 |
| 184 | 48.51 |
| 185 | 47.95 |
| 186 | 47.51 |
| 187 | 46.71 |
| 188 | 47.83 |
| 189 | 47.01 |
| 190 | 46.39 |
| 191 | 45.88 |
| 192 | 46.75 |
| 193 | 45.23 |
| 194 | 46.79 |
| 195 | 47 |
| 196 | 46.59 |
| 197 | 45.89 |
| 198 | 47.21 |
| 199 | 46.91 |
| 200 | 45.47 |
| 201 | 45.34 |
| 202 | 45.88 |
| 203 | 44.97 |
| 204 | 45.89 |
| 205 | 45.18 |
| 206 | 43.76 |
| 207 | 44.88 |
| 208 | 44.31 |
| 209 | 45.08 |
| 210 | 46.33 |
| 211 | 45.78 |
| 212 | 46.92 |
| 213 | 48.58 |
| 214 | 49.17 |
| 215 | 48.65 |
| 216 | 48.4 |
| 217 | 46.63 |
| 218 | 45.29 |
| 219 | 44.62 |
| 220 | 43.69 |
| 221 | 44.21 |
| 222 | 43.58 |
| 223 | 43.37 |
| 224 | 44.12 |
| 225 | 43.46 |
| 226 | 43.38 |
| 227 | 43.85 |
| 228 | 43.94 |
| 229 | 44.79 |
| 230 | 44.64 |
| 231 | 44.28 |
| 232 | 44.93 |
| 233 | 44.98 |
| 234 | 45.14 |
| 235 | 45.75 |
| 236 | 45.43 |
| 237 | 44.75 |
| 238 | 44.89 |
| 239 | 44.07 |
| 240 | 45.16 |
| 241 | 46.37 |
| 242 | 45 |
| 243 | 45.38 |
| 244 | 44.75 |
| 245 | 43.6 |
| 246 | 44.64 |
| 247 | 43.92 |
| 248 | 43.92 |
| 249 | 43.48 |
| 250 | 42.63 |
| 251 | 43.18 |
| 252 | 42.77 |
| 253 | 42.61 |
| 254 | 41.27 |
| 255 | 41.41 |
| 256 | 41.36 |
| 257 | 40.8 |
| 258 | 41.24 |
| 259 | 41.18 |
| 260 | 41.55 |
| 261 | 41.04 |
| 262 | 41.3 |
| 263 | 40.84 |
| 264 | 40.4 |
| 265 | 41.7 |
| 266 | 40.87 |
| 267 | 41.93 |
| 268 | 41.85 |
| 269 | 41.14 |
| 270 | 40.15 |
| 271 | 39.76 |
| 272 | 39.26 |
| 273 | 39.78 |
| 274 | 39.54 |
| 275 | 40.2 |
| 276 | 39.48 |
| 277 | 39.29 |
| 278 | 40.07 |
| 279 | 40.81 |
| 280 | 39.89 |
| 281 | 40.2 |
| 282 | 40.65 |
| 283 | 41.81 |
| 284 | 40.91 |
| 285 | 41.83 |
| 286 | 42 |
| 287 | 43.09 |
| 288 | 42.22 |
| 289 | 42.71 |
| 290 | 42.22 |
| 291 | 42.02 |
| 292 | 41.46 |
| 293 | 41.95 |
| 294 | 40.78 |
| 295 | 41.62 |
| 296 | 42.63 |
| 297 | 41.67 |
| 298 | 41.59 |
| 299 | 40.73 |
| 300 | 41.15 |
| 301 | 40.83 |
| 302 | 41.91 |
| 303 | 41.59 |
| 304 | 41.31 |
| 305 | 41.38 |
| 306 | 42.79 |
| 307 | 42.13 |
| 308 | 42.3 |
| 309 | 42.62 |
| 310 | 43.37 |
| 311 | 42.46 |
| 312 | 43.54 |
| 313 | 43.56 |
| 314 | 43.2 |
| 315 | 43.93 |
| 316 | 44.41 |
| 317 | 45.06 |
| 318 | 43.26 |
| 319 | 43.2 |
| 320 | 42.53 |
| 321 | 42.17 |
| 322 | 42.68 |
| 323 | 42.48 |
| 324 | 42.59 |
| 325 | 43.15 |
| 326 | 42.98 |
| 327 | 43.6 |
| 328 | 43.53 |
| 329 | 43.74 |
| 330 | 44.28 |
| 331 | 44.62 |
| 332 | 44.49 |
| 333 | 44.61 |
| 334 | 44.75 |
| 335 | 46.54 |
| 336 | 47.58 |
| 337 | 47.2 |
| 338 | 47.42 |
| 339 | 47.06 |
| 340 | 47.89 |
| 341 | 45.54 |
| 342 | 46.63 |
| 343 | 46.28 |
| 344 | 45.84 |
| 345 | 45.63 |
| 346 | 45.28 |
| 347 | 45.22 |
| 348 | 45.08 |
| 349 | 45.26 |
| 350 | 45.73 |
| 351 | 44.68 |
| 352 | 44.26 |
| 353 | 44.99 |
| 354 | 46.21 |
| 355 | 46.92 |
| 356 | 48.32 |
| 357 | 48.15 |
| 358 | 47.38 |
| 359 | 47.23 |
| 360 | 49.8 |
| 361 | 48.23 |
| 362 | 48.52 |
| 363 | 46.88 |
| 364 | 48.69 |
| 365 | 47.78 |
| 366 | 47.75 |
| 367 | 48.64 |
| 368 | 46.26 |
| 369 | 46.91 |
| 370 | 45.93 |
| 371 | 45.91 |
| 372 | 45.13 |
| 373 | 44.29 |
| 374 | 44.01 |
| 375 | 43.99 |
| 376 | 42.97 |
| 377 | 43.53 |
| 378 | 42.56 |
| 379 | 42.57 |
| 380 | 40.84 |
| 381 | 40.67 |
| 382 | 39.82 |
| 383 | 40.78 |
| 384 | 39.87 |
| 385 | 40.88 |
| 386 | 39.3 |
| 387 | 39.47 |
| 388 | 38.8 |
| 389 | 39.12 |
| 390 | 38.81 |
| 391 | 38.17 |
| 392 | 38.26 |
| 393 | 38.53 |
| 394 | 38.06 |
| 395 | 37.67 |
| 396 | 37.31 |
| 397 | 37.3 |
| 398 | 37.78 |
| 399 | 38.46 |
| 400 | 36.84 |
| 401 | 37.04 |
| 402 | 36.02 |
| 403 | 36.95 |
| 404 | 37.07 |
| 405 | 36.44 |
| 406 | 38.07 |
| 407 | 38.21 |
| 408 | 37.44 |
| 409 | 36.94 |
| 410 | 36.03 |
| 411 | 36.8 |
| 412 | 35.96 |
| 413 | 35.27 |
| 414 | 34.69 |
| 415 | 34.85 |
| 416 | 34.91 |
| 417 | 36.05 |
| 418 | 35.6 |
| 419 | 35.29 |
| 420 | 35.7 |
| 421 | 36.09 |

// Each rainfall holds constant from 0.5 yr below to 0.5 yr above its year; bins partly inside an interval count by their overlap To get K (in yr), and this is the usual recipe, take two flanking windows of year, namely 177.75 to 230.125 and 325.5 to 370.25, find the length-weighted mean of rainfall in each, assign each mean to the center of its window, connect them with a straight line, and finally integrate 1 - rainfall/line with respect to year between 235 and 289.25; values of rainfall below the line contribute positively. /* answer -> 4.9 yr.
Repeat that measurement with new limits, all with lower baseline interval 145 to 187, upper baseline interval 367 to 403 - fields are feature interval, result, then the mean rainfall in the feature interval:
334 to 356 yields -2.47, 46.1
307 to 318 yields -0.37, 43.4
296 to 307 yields 0.15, 41.6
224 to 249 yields -0.77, 44.6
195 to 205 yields -0.49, 46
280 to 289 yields 0.19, 41.6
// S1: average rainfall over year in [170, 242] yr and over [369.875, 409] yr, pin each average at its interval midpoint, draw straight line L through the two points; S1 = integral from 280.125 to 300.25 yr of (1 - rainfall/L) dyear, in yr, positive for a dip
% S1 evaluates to 0.8 yr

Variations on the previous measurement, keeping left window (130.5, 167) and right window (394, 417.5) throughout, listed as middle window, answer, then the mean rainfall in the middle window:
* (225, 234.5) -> -1.32 yr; 44.4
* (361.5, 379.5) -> -4.12 yr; 45.7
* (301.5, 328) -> -3.49 yr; 42.9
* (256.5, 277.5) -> -1.17 yr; 40.6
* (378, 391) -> -1.09 yr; 40.1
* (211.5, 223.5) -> -2.14 yr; 46.1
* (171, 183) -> -2.85 yr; 49.1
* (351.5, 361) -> -2.48 yr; 47.1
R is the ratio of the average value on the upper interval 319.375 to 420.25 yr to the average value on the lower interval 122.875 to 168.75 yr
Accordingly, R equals 1.05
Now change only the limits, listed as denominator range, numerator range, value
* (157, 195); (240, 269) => 0.91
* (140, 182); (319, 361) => 1.05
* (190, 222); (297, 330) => 0.93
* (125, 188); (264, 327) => 0.97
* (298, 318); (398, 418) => 0.86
